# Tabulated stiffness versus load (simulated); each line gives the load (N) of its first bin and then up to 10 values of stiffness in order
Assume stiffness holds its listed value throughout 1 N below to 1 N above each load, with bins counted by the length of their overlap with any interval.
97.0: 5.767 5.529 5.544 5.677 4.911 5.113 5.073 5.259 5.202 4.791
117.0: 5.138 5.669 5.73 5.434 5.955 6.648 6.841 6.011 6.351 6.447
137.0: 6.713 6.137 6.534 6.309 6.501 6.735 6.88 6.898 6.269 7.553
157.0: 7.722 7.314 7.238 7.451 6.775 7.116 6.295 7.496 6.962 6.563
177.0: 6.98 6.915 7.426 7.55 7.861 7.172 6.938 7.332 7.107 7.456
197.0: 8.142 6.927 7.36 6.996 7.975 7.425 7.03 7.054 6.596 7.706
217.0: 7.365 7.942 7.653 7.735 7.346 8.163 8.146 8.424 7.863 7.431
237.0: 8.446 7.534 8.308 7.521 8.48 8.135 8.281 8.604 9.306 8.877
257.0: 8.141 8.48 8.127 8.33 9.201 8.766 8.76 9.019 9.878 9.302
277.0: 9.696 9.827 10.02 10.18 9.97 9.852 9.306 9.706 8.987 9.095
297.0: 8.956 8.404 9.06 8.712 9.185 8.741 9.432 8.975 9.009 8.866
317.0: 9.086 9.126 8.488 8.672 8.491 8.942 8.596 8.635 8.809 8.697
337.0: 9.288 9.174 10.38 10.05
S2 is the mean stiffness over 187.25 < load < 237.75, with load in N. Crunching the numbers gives 7.53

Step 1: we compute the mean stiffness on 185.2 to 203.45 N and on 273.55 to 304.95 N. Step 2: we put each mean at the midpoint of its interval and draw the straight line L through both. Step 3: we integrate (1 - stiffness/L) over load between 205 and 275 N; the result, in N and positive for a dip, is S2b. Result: 1.58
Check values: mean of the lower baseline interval 7.3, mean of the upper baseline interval 9.4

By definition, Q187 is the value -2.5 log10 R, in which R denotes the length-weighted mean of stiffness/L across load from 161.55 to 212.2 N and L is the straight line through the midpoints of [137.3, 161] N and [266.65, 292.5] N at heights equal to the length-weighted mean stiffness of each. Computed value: 0.06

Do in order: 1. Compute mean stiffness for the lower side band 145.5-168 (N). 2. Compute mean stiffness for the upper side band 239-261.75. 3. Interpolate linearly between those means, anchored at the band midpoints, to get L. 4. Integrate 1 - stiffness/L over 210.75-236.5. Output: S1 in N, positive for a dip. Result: 1.0 N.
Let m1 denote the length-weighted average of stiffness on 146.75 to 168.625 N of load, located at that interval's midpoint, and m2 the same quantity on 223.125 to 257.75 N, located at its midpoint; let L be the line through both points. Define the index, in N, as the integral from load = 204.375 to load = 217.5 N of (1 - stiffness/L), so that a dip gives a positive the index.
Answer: 0.8 N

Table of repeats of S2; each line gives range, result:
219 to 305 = 8.71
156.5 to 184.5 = 7.13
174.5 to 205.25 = 7.29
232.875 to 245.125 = 7.91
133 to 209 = 7.06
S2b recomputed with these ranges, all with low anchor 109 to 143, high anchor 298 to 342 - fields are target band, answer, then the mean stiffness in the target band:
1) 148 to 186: -3.3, 7.12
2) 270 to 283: -2.2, 9.67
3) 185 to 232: -1.8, 7.49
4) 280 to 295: -2.2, 9.68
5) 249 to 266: -1.4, 8.61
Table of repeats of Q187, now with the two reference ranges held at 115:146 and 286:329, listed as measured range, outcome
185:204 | -0.022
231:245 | -0.010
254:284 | -0.091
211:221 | 0.017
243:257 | -0.058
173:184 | -0.028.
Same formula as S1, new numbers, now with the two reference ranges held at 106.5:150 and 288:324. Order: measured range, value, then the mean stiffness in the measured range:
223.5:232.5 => -0.38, 8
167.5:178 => -0.21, 6.87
